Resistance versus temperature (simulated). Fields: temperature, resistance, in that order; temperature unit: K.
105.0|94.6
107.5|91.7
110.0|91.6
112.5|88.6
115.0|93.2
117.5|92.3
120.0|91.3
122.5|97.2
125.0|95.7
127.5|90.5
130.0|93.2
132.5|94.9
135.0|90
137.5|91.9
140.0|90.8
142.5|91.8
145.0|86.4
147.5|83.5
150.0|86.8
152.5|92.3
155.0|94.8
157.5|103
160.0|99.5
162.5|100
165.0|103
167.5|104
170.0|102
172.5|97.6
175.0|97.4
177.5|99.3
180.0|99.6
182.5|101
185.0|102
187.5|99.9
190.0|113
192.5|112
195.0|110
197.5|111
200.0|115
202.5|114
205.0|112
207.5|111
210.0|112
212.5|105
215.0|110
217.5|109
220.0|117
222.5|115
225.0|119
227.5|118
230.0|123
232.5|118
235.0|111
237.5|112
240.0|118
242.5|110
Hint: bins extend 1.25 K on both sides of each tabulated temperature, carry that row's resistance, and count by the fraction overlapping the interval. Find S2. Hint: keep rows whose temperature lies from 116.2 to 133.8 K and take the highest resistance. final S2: 97.2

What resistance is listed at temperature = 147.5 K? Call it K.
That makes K 83.5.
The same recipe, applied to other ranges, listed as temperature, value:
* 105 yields 94.6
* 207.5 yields 111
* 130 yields 93.2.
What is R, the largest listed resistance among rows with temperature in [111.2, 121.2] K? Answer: 93.2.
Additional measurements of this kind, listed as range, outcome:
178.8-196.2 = 113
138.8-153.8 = 92.3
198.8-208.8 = 115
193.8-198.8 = 111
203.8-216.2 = 112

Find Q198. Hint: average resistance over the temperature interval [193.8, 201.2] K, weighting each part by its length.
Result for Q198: 112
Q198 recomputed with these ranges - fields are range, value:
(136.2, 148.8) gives 88.9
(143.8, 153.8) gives 87.3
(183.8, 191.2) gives 105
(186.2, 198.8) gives 109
